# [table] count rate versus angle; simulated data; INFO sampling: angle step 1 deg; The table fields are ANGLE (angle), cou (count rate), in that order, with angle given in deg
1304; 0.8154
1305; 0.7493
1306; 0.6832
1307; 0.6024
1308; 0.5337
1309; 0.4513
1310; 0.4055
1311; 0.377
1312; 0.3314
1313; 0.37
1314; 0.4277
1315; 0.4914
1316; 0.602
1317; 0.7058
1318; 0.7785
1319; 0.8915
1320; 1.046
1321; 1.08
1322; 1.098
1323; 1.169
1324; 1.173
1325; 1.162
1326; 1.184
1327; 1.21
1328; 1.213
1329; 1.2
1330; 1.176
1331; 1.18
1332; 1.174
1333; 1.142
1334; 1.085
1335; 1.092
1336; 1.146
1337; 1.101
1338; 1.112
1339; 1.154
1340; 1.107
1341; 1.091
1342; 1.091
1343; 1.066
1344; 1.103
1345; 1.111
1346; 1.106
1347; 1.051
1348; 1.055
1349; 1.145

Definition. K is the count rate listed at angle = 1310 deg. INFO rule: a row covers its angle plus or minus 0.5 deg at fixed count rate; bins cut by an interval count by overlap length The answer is 0.4055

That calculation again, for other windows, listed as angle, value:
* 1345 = 1.111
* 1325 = 1.162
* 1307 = 0.6024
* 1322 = 1.098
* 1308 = 0.5337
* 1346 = 1.106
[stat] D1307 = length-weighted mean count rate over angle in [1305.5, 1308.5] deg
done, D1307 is 0.606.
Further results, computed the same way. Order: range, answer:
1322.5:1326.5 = 1.17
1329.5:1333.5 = 1.17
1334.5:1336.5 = 1.12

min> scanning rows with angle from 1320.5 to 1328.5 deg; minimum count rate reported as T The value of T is 1.08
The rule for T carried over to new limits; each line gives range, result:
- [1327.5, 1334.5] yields 1.085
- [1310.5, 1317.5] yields 0.3314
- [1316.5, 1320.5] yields 0.7058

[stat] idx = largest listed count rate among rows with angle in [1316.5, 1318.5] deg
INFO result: 0.7785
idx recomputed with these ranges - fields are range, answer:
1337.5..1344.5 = 1.154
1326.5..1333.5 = 1.213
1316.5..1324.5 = 1.173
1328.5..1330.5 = 1.2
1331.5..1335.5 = 1.174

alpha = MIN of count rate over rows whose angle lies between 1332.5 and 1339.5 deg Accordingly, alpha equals 1.085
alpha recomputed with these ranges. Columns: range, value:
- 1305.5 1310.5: 0.4055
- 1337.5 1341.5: 1.091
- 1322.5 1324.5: 1.169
